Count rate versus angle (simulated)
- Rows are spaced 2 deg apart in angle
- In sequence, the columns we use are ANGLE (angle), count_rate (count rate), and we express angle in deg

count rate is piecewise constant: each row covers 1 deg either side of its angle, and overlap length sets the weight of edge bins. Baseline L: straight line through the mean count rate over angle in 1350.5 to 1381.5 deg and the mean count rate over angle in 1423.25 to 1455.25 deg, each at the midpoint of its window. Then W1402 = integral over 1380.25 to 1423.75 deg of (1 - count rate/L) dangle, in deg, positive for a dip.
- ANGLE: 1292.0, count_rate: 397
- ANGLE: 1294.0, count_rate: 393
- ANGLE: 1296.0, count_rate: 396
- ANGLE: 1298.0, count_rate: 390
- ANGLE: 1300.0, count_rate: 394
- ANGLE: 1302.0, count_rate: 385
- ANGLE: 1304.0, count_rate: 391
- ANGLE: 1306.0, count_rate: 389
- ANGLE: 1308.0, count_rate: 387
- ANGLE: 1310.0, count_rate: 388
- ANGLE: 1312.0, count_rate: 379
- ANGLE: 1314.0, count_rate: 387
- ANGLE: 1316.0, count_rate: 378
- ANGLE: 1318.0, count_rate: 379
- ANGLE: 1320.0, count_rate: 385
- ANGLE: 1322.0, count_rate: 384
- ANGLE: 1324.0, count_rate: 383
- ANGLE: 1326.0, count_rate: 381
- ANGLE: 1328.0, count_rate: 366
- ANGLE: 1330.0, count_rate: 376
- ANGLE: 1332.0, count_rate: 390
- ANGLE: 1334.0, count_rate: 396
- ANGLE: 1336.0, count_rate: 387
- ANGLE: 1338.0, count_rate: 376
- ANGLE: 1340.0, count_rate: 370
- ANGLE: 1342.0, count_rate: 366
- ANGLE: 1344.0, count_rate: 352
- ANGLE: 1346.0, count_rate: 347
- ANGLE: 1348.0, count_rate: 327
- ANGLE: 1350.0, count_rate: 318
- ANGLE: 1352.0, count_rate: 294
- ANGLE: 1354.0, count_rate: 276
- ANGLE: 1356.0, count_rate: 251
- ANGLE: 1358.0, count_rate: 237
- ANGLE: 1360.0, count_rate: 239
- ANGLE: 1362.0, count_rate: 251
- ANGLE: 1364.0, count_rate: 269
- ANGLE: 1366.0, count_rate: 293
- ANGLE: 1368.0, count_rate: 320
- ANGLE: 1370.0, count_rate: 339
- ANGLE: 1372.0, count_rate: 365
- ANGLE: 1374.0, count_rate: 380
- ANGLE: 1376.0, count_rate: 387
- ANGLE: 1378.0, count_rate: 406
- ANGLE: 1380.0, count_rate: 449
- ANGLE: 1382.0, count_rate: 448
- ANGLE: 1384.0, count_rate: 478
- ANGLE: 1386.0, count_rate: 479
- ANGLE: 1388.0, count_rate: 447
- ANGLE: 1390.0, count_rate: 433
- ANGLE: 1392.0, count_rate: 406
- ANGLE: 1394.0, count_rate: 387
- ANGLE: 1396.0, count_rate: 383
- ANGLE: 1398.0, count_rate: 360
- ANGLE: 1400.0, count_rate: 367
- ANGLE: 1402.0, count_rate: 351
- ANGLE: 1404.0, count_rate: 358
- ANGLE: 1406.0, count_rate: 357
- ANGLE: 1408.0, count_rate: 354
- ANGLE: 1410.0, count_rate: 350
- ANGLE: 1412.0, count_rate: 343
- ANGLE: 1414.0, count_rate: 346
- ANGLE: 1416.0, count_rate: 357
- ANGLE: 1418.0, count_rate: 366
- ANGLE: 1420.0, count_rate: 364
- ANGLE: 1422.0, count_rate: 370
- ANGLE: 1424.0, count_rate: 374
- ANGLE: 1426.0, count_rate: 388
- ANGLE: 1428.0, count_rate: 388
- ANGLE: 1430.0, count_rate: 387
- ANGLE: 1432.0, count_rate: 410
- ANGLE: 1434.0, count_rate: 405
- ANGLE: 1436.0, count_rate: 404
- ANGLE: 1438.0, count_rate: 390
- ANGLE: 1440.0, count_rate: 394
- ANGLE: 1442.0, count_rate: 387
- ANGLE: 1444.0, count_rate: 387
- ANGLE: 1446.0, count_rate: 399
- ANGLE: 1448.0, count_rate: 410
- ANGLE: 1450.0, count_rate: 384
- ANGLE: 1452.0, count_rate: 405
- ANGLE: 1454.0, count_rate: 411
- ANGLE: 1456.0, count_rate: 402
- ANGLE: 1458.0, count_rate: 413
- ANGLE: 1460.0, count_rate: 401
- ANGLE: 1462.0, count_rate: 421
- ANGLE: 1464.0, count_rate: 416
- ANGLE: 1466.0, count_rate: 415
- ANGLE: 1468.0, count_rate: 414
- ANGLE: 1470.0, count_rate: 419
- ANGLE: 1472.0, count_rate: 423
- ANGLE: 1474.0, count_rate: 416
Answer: -3.9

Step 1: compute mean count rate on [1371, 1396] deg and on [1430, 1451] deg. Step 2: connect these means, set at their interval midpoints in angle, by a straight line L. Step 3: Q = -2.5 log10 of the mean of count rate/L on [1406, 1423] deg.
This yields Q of 0.15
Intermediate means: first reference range 421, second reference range 397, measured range 356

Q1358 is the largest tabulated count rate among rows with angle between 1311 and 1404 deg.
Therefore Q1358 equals 479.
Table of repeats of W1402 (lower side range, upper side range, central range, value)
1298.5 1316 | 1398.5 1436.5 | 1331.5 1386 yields 4.6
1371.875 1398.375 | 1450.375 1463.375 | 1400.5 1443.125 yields 4.0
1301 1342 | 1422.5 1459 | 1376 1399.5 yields -1.9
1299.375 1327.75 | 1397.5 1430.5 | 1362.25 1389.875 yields -1.2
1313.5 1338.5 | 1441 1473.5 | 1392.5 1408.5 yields 1.2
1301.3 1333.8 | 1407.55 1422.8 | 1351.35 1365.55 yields 4.3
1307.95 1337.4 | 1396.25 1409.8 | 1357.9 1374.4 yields 3.1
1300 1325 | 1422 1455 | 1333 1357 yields 3.0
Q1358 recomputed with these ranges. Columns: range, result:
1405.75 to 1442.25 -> 410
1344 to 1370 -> 352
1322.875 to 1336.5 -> 396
